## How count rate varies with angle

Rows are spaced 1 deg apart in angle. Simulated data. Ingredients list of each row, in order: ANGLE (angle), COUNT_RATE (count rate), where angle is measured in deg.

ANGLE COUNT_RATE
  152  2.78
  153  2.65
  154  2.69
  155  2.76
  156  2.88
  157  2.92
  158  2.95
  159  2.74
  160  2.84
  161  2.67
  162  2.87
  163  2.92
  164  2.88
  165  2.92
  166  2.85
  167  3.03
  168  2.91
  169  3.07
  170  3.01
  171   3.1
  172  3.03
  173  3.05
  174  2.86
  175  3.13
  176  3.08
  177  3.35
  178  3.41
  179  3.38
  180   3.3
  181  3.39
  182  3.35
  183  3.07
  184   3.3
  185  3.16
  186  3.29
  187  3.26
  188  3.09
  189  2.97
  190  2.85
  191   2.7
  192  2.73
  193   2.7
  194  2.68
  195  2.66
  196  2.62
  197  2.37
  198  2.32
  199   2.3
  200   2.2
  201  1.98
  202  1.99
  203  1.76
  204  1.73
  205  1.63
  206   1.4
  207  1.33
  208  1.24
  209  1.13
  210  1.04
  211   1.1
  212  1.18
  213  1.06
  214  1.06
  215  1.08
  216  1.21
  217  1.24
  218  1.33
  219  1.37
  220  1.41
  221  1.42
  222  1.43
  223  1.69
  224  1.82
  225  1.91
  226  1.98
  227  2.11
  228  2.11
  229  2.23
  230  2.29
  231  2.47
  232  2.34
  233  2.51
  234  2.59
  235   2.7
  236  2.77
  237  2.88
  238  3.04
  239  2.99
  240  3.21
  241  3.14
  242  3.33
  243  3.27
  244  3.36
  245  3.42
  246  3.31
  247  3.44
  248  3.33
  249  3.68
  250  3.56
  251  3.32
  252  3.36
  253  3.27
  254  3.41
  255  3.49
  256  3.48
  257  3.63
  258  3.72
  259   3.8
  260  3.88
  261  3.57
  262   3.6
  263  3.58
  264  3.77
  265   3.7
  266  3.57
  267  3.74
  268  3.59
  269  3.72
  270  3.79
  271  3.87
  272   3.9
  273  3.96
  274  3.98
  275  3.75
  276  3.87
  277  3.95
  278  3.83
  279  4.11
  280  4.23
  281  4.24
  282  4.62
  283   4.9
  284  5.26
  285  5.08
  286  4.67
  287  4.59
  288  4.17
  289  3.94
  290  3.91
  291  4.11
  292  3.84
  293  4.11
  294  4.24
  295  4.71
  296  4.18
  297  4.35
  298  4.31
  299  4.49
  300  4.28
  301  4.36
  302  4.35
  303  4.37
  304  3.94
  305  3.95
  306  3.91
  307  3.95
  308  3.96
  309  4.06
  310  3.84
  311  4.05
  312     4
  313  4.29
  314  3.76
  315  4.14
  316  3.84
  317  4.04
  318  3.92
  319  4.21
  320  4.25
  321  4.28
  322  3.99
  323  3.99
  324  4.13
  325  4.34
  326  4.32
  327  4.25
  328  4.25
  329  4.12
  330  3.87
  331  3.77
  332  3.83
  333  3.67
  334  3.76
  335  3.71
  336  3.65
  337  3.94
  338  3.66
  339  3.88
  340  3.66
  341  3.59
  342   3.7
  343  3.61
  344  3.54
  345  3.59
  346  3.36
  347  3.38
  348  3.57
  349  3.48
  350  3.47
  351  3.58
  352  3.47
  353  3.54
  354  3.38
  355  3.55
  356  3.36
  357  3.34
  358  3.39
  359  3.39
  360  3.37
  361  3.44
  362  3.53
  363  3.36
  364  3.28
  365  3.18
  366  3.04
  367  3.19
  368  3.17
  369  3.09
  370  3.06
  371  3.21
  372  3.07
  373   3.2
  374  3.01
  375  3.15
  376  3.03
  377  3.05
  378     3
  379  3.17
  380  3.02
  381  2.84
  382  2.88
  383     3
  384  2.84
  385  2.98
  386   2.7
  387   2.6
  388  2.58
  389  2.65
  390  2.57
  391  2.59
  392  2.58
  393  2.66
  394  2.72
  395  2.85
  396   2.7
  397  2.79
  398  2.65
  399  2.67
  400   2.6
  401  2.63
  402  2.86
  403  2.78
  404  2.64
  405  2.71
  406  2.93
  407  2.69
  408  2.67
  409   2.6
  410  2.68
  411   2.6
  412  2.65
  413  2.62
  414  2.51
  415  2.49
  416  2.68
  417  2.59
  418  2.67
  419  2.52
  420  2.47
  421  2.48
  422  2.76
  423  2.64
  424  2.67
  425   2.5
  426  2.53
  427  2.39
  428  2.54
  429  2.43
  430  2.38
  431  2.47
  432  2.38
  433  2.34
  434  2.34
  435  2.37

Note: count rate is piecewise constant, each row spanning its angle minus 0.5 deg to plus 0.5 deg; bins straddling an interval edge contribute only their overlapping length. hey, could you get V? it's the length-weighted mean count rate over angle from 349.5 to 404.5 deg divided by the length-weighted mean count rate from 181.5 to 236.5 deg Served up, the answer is 1.44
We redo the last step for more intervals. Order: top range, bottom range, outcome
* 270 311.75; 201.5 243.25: 2.17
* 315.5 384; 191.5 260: 1.48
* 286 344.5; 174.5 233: 1.83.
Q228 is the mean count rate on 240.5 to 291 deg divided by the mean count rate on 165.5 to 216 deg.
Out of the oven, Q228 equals 1.54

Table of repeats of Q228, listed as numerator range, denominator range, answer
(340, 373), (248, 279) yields 0.92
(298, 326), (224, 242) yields 1.61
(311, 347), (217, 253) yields 1.51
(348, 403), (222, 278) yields 0.95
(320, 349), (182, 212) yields 1.67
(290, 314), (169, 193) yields 1.33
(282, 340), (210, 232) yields 2.59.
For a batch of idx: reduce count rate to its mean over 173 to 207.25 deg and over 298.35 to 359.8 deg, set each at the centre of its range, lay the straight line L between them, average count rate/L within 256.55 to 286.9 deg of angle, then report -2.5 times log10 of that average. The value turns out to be -0.18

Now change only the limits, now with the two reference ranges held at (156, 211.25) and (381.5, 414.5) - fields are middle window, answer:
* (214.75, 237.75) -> 0.327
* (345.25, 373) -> -0.234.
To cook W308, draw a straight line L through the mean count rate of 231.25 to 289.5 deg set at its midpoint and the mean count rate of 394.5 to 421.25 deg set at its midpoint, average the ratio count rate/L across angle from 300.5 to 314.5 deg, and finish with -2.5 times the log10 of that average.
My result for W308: -0.21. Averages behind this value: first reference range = 3.65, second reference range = 2.66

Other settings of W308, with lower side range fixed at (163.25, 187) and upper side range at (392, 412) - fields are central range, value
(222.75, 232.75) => 0.389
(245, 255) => -0.145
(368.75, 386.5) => -0.101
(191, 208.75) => 0.417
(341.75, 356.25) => -0.243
